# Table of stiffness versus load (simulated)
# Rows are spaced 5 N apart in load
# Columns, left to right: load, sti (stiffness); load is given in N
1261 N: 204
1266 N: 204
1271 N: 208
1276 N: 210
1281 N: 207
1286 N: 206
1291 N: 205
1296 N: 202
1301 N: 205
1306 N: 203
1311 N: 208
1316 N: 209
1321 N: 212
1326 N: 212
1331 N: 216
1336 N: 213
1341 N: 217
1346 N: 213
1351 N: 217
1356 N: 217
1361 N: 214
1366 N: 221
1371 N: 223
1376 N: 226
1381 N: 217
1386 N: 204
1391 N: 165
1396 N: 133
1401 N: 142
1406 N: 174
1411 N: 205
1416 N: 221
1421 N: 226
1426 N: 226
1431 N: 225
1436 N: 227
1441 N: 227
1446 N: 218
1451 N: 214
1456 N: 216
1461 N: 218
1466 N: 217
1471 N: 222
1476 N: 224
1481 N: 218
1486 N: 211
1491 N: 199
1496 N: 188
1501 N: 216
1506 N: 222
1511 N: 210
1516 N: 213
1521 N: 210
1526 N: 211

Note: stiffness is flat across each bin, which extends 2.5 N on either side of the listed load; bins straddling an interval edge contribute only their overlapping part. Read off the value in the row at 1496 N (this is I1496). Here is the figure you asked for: 188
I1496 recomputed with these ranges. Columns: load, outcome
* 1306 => 203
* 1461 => 218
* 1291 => 205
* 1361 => 214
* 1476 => 224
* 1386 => 204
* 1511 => 210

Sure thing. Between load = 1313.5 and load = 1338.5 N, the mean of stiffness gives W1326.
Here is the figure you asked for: 212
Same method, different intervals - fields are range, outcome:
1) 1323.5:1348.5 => 214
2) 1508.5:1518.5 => 212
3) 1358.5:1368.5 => 218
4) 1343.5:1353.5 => 215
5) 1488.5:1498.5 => 194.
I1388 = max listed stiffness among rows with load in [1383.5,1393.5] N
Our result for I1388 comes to 204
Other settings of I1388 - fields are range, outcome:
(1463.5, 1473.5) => 222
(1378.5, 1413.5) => 217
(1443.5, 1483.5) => 224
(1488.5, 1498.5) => 199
